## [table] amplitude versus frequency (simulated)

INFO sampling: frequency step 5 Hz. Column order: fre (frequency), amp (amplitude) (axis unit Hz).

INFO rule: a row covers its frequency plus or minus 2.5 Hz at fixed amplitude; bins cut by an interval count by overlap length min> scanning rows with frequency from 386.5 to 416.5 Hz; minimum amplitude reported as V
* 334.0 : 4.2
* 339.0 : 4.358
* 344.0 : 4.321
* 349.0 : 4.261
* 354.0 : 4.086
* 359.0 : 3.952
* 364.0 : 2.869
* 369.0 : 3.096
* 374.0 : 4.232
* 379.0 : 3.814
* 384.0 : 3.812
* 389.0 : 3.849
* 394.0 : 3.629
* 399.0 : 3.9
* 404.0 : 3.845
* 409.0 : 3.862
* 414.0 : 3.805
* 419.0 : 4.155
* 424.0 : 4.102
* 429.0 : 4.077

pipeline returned 3.629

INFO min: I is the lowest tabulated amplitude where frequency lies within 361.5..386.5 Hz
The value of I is 2.869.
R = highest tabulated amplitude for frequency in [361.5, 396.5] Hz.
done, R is 4.232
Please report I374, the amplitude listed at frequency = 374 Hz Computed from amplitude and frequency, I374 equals 4.232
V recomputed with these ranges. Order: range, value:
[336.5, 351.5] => 4.261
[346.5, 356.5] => 4.086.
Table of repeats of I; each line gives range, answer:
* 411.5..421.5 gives 3.805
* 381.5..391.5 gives 3.812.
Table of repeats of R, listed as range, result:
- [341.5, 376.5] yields 4.321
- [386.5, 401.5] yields 3.9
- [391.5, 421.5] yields 4.155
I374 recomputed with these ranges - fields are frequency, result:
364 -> 2.869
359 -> 3.952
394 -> 3.629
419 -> 4.155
